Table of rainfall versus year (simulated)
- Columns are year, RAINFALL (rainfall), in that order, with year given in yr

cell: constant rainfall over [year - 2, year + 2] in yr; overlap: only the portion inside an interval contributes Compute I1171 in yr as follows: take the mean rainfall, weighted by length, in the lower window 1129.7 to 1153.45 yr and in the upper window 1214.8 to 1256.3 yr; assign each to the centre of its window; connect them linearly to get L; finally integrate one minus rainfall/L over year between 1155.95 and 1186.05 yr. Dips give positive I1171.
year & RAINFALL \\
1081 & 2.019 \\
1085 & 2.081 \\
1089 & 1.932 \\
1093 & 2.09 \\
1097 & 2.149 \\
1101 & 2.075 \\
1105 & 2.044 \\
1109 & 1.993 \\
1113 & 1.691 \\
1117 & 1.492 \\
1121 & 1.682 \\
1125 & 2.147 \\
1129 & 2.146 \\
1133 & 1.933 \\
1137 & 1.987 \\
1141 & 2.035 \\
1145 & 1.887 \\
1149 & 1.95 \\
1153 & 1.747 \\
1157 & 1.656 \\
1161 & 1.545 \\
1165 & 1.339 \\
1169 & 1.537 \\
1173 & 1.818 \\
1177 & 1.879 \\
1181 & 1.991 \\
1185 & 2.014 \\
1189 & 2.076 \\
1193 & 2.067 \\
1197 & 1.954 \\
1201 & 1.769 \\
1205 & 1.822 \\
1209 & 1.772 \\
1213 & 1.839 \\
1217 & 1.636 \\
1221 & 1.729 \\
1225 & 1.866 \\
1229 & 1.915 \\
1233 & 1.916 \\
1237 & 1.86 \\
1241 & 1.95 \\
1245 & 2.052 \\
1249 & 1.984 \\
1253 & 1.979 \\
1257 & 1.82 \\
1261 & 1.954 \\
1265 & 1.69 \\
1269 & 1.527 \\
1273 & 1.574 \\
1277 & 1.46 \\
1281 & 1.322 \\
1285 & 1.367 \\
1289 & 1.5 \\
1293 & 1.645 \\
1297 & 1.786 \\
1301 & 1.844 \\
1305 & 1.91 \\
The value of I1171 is 3.3 yr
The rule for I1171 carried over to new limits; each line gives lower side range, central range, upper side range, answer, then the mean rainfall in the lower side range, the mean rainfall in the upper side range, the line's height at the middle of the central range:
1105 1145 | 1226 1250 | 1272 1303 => -4.0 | 1.91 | 1.56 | 1.67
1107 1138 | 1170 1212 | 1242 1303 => -2.5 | 1.88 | 1.7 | 1.8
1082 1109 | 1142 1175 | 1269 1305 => 3.6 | 2.06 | 1.58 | 1.9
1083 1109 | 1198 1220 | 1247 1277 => 1.0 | 2.06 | 1.77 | 1.86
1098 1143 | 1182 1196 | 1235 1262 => -0.7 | 1.93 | 1.94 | 1.94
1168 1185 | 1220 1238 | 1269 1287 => -2.5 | 1.85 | 1.44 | 1.64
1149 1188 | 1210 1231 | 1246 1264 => 0.7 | 1.75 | 1.93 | 1.85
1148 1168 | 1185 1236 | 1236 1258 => -1.6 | 1.63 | 1.95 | 1.82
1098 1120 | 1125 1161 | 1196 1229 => -1.3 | 1.86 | 1.8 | 1.84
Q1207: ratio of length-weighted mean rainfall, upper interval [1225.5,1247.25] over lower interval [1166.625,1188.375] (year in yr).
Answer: 1.04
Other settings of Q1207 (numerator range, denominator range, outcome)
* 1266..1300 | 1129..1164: 0.83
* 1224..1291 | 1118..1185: 0.95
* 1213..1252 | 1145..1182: 1.09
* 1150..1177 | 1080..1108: 0.80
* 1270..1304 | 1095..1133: 0.81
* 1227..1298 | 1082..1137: 0.89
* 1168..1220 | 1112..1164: 1.02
